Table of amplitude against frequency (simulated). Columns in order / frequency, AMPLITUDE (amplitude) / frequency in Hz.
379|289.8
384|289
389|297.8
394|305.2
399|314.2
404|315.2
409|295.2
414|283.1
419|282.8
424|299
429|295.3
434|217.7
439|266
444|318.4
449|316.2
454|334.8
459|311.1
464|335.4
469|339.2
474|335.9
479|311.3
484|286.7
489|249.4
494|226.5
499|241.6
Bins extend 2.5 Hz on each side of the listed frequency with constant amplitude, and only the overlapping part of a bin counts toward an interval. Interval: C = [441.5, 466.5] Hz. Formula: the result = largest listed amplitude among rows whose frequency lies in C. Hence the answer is 335.4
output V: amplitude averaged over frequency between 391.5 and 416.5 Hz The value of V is 303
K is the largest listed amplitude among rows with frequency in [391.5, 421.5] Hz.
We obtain 315.2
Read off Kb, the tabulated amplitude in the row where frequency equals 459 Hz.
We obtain 311.1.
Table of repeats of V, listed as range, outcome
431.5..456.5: 291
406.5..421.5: 287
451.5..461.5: 323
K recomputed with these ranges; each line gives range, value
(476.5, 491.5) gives 311.3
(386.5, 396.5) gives 305.2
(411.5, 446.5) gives 318.4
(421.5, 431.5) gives 299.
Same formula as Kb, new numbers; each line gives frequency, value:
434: 217.7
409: 295.2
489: 249.4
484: 286.7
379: 289.8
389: 297.8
